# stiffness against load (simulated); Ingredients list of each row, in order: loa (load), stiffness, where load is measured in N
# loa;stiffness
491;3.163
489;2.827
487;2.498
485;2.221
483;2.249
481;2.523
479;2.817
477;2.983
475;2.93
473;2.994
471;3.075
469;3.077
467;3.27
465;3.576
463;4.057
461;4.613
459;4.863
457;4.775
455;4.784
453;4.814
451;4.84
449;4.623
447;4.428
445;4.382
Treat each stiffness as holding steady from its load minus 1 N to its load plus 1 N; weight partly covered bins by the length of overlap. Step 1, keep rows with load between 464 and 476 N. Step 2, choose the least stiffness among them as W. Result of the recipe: 2.93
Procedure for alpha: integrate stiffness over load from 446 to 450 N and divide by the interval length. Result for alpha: 4.53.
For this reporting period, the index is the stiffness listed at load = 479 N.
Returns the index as 2.817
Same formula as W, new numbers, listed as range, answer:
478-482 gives 2.523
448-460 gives 4.623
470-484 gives 2.249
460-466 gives 3.576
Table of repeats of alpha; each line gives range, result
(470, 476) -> 3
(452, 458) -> 4.79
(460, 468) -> 3.88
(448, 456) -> 4.77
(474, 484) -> 2.7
